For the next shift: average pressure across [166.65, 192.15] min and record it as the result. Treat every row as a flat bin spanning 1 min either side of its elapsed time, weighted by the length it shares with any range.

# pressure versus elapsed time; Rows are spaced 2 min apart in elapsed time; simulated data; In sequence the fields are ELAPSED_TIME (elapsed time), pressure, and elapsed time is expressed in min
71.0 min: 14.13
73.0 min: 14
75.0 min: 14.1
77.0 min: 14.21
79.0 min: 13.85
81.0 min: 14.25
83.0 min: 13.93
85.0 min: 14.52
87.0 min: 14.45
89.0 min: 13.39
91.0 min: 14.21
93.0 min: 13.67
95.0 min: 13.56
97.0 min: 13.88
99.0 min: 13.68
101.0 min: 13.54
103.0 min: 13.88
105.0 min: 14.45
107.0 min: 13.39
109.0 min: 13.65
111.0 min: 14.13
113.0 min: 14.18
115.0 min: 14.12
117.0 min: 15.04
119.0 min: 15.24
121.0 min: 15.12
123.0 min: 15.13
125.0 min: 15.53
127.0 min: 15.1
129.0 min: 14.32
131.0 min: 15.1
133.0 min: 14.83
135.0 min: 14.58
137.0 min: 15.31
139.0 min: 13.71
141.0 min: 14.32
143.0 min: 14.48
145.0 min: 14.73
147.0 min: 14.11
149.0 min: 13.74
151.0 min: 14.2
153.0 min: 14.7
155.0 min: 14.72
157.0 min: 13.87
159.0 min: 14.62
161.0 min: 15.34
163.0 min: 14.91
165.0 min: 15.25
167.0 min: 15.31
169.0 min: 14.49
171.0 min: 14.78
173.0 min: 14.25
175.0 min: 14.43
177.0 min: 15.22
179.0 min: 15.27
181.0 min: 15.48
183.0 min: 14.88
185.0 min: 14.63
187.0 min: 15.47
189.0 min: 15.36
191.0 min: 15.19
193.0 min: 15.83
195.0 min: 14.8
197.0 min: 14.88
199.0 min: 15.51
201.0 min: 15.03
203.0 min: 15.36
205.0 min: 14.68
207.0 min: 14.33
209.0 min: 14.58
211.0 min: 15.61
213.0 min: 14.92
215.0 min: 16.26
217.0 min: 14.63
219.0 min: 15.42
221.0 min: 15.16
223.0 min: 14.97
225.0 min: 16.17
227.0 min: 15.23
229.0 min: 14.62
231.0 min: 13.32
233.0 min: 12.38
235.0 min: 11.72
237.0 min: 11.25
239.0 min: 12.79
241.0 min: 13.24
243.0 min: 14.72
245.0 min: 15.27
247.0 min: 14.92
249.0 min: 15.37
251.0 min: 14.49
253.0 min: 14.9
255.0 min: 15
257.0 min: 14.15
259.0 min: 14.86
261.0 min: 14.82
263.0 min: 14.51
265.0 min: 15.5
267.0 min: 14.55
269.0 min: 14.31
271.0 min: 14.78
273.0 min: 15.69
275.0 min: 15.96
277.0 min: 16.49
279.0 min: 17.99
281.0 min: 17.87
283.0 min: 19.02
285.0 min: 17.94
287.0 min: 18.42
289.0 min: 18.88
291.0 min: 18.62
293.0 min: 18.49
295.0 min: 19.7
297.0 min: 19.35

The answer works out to 15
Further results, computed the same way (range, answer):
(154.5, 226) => 15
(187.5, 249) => 14.6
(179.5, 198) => 15.2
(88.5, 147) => 14.4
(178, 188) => 15.1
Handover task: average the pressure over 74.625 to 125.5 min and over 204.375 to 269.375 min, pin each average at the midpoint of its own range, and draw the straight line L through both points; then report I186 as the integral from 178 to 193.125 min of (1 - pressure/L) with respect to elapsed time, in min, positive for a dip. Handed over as -0.9 min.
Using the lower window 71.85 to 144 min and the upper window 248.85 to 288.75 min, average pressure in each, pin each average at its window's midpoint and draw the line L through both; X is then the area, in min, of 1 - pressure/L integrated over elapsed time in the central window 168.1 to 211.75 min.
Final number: 0.3 min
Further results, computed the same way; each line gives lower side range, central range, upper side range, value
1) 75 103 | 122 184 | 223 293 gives -1.2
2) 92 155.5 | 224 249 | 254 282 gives 2.2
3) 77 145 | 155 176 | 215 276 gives -0.5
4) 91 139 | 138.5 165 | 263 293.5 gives 0.9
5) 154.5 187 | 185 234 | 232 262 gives -1.9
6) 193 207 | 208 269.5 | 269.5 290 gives 6.1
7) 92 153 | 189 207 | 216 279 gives -0.8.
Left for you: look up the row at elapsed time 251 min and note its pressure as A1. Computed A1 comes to 14.49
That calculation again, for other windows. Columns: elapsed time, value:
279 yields 17.99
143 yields 14.48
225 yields 16.17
